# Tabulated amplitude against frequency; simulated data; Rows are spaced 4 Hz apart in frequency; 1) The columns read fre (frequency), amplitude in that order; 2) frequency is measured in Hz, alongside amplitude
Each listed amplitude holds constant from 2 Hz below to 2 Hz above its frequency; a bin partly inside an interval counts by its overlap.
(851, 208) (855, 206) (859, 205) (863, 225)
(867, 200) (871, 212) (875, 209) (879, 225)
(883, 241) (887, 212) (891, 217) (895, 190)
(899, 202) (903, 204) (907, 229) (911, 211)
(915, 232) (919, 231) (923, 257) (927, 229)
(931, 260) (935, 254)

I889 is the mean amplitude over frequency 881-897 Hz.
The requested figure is 215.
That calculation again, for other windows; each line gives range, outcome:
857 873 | 210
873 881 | 217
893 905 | 199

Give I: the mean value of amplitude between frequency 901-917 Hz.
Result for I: 219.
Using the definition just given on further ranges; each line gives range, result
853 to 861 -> 206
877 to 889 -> 226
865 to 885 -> 217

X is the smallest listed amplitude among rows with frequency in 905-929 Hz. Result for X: 211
